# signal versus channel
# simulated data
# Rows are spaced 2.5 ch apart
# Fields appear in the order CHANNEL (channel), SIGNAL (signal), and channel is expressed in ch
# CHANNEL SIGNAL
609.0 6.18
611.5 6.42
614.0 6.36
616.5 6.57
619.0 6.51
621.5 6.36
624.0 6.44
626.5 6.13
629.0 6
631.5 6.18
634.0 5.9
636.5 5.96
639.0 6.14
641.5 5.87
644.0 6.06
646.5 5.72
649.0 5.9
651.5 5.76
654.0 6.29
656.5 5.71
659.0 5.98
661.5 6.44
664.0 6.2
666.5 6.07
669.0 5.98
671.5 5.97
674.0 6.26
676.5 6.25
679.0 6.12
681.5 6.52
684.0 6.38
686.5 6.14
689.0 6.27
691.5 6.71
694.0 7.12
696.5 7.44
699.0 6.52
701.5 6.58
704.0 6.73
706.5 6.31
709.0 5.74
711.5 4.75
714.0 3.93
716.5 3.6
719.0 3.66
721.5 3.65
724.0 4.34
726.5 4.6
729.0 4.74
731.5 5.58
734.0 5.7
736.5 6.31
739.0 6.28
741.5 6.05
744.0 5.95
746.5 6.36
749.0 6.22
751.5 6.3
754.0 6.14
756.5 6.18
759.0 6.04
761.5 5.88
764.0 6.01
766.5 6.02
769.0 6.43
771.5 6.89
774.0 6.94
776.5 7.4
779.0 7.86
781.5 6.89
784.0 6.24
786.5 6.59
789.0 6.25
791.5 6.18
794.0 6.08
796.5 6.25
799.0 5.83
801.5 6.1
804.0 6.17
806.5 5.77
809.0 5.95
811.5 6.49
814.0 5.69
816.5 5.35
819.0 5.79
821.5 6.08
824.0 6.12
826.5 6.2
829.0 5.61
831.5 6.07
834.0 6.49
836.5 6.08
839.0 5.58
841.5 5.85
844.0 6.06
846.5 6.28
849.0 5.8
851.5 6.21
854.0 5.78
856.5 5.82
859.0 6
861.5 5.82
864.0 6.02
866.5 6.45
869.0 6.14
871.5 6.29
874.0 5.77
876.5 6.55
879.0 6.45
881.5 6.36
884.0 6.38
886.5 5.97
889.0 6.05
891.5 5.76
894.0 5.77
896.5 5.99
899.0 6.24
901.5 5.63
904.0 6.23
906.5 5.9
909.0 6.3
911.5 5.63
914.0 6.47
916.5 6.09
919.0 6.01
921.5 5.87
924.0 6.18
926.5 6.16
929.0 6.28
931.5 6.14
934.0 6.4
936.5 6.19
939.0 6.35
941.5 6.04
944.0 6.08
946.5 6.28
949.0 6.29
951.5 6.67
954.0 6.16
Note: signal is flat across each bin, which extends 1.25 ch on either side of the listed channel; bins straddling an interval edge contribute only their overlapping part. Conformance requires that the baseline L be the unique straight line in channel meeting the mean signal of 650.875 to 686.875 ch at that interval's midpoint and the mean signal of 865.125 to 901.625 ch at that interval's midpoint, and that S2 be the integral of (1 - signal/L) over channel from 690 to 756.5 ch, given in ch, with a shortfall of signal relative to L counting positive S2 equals 5.0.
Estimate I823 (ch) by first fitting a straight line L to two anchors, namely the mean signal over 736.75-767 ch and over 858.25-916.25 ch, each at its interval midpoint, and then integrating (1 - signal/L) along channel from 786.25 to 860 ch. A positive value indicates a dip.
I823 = 1.22 ch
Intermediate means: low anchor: 6.13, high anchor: 6.1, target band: 6.01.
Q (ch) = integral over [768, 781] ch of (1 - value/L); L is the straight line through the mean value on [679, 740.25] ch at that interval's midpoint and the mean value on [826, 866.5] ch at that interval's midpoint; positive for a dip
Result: -2.9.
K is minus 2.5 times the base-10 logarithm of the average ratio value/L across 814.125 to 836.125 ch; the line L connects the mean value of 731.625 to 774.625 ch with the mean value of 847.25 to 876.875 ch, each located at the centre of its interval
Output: 0.02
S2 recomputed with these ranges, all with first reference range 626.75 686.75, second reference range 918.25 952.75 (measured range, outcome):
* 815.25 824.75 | 0.5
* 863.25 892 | -0.1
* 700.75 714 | 0.6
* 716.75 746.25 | 4.6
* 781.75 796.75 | -0.4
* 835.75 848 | 0.4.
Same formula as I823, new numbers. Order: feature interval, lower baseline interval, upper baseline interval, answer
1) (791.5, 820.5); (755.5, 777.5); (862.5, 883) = 1.8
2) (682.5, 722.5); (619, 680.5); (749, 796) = 3.2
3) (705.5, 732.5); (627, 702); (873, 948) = 6.9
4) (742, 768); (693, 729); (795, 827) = -2.3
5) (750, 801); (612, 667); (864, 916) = -2.5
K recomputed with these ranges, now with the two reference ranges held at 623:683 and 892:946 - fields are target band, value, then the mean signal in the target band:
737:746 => -0.01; 6.13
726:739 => 0.11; 5.52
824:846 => 0.01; 6.01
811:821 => 0.05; 5.8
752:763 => 0.00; 6.08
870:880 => -0.03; 6.26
